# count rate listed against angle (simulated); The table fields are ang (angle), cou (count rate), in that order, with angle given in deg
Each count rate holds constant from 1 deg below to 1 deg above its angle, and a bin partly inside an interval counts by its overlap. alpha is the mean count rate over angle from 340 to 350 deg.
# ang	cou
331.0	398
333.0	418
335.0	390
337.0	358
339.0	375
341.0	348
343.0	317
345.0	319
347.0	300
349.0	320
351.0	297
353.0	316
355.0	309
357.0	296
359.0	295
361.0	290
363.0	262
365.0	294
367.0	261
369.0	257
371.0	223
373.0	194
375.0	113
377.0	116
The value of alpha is 321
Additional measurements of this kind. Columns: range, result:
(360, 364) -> 276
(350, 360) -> 303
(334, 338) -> 374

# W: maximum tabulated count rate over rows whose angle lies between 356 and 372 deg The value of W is 296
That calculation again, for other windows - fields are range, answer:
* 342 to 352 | 320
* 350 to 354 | 316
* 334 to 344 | 390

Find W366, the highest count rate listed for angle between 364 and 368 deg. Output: 294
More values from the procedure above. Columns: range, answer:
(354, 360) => 309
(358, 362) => 295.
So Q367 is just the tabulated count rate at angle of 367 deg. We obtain 261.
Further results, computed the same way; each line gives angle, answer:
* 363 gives 262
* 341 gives 348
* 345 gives 319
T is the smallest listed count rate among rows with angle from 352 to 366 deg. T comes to 262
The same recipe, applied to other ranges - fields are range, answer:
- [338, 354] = 297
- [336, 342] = 348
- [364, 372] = 223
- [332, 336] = 390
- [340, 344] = 317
